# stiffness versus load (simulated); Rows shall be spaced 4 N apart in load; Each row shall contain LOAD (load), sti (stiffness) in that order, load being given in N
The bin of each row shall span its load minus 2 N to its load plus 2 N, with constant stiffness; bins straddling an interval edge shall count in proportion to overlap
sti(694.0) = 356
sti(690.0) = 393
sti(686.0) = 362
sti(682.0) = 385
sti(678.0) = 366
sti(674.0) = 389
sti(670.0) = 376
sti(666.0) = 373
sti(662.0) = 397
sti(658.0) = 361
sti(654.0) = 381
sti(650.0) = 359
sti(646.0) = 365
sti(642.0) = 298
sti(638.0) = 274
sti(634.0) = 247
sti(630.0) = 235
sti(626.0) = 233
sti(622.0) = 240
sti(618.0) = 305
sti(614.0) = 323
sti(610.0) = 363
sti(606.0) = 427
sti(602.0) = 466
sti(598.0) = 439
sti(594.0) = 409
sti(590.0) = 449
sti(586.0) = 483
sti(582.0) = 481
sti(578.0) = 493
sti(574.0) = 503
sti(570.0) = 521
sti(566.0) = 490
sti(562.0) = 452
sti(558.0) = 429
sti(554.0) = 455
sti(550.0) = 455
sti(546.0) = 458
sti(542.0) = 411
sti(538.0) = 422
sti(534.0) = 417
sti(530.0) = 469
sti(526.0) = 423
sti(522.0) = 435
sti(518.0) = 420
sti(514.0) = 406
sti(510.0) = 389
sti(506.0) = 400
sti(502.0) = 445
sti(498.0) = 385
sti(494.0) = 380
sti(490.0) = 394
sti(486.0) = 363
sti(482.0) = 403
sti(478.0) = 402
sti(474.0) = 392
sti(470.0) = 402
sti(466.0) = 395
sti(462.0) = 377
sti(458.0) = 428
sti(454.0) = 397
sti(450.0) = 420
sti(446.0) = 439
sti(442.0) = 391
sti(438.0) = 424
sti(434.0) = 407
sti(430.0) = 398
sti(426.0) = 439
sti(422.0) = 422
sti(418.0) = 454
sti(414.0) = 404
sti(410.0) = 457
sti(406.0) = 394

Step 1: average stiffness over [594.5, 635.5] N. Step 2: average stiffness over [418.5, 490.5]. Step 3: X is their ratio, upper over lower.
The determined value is 0.8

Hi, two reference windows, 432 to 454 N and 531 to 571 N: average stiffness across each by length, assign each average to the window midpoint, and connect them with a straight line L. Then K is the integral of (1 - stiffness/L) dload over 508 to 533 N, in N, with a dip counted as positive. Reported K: 0.9 N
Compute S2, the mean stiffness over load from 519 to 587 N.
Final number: 458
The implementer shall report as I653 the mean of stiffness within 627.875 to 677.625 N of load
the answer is 339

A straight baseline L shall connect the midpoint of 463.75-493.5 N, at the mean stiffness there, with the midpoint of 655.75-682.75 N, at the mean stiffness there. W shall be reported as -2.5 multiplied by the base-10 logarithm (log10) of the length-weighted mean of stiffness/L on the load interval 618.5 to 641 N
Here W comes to 0.45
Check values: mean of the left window 392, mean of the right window 378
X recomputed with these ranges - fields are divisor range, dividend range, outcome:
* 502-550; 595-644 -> 0.76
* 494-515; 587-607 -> 1.09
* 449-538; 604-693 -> 0.83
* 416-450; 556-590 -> 1.14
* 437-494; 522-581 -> 1.14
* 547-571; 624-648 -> 0.59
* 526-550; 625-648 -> 0.64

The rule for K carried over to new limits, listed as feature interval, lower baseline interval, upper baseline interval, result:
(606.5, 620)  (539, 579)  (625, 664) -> 1.1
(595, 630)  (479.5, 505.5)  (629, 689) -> 1.6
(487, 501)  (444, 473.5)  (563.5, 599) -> 1.2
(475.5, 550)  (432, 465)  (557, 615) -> 2.8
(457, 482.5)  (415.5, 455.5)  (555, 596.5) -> 2.0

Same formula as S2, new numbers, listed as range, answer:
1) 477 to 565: 420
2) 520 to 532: 442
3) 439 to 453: 416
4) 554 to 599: 468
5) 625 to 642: 254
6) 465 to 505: 396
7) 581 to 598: 452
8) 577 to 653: 361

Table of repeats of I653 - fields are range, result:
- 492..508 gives 402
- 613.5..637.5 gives 261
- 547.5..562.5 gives 448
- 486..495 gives 382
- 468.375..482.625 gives 399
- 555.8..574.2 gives 476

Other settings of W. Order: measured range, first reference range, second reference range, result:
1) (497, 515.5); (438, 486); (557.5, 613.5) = 0.04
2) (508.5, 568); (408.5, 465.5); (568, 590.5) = 0.08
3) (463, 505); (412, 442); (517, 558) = 0.09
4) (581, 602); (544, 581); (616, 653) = -0.14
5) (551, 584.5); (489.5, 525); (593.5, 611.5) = -0.15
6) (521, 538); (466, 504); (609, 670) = -0.16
